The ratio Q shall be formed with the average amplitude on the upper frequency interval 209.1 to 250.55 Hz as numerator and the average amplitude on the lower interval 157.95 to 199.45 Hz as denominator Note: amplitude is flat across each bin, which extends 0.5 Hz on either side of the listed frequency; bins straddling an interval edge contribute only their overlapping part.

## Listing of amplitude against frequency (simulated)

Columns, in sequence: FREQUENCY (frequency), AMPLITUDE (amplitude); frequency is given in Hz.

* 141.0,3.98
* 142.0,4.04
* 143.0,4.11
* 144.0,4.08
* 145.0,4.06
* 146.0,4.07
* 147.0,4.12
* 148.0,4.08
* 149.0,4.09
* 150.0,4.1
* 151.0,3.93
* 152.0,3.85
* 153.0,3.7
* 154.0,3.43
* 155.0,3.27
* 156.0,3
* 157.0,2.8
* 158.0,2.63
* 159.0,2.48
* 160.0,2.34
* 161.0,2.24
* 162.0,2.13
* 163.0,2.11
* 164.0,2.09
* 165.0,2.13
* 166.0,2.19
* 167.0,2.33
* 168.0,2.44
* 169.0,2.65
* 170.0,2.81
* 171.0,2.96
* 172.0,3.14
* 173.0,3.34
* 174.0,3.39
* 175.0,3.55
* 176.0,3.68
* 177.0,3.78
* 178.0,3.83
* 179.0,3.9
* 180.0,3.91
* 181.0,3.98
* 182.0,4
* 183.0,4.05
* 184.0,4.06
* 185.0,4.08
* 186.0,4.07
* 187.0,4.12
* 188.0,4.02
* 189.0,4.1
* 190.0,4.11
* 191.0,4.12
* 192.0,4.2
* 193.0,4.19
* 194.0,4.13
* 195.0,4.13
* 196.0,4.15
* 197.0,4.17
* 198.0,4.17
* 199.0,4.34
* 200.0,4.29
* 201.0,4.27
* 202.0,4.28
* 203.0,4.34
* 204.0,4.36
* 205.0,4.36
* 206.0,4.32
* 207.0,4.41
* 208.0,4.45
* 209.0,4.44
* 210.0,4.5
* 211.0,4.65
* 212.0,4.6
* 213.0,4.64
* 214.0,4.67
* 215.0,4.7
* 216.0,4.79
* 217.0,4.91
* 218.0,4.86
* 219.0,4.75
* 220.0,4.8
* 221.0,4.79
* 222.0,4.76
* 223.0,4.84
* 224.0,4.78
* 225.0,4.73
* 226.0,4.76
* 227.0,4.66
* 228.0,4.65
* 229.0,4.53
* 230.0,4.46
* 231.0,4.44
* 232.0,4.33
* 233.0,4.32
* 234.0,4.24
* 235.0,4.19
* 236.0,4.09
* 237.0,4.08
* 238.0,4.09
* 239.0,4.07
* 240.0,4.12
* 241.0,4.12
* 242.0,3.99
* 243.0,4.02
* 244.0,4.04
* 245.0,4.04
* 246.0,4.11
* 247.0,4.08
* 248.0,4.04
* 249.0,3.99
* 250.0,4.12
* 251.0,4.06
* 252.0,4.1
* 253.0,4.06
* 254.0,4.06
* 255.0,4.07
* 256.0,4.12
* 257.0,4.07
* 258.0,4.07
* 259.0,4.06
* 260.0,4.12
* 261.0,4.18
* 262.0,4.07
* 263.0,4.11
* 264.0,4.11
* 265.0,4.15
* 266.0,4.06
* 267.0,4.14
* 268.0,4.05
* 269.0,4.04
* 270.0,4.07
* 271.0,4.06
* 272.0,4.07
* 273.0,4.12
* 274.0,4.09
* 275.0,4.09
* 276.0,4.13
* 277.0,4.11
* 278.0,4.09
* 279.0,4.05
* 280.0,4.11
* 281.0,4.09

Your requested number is 1.3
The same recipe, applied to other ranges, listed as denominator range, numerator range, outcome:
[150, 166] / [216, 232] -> 1.66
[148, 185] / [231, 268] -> 1.28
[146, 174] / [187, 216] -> 1.44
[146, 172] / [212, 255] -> 1.47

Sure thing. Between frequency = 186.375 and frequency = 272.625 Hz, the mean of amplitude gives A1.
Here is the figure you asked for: 4.29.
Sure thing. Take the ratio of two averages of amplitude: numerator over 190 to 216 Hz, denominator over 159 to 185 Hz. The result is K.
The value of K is 1.4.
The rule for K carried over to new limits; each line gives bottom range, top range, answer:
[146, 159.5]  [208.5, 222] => 1.34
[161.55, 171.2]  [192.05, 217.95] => 1.86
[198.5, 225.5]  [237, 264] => 0.89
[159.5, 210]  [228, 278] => 1.13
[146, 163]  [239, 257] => 1.25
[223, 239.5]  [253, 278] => 0.93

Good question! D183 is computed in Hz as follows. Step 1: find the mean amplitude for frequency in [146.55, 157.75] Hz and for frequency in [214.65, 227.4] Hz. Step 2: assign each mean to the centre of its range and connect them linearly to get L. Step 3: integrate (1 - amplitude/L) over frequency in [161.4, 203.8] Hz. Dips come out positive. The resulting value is 5.70 Hz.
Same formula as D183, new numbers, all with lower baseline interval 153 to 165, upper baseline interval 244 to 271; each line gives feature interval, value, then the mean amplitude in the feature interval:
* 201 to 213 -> -3.95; 4.43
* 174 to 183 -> -2.80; 3.82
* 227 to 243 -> -2.18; 4.25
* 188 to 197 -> -2.94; 4.14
